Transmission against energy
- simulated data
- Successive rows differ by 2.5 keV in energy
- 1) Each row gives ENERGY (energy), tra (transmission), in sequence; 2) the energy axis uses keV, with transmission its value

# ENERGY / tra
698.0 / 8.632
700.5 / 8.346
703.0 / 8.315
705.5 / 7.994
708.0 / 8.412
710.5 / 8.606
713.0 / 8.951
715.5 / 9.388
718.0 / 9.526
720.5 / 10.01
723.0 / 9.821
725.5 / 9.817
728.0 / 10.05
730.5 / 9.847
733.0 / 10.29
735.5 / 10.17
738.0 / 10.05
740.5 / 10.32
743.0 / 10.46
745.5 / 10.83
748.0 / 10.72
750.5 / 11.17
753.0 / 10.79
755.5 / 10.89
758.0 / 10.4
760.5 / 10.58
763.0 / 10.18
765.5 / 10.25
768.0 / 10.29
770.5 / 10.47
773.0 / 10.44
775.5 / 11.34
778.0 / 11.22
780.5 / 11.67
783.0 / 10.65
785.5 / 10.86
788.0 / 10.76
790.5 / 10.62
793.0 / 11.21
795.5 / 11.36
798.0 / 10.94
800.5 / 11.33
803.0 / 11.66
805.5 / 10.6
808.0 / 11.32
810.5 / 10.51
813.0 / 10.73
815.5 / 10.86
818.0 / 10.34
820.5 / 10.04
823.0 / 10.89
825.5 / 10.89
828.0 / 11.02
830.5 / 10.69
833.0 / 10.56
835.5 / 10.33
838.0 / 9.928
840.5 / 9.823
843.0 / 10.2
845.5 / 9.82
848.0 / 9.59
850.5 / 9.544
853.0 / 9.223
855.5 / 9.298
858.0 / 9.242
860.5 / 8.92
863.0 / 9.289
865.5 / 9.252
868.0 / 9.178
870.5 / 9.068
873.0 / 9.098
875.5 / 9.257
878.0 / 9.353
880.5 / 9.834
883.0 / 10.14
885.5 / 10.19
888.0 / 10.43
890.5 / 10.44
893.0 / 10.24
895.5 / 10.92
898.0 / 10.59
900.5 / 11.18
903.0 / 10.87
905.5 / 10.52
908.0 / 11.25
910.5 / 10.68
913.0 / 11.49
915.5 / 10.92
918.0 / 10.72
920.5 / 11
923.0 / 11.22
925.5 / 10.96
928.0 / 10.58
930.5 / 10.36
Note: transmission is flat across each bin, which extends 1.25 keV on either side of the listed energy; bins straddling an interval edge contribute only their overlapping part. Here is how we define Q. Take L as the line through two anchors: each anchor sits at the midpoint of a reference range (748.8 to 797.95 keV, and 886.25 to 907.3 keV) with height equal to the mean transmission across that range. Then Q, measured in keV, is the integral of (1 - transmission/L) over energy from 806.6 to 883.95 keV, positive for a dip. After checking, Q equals 5.6 keV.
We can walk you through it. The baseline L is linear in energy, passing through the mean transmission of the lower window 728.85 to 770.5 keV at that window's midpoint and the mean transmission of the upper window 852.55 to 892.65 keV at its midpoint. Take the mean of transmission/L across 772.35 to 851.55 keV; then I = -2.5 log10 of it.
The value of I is -0.07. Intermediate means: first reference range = 10.4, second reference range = 9.54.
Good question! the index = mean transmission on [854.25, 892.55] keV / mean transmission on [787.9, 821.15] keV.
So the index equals 0.88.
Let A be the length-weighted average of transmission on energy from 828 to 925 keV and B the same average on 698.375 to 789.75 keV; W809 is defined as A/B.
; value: 1.0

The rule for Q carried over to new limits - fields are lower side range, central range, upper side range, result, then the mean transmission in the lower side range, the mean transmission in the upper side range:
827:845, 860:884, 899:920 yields 2.9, 10.3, 11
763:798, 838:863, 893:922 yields 3.1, 10.8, 10.9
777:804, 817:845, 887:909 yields 1.4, 11.1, 10.7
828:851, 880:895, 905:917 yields 0.6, 10.1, 11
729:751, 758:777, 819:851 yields -0.3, 10.4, 10.3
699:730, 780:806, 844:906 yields -4.4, 9.12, 9.81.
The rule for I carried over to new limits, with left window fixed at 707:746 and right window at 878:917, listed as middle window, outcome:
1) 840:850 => 0.06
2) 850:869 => 0.13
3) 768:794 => -0.09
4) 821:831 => -0.06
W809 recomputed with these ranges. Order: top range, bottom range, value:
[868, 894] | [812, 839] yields 0.92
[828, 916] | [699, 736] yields 1.08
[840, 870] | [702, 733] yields 1.02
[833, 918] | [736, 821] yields 0.93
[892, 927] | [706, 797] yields 1.06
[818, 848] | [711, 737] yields 1.06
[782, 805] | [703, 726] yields 1.21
